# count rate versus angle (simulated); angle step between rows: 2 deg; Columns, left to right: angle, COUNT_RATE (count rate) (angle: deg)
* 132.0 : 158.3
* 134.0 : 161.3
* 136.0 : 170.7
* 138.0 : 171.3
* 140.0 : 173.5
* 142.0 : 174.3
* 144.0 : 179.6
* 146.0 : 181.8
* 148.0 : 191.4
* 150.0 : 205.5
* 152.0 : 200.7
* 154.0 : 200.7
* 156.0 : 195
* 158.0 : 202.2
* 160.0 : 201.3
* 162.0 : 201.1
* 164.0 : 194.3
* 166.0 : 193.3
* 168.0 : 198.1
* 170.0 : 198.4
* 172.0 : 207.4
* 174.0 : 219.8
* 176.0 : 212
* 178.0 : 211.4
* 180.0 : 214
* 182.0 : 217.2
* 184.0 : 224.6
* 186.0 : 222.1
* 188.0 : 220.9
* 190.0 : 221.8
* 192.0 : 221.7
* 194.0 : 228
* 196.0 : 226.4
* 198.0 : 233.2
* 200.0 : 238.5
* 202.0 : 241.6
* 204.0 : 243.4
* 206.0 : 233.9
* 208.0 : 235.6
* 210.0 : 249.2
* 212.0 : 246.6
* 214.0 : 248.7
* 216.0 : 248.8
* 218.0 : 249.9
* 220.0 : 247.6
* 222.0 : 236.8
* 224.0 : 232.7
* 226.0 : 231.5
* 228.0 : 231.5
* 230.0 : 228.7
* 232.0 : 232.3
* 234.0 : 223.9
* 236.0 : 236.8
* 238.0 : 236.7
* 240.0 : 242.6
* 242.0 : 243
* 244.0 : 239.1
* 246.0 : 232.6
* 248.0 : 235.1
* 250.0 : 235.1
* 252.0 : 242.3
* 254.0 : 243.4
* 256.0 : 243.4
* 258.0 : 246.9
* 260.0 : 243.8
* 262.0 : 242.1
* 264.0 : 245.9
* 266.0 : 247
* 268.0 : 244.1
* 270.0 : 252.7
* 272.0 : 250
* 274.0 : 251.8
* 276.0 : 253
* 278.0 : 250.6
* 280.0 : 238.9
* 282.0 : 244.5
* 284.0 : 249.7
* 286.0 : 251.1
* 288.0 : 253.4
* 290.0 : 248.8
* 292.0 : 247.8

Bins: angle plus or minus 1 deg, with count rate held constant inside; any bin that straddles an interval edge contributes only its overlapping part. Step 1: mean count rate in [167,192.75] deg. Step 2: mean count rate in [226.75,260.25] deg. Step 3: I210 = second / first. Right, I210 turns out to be 1.1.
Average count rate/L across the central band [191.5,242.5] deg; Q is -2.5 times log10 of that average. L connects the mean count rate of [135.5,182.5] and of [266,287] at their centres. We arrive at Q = -0.07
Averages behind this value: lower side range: 197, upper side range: 249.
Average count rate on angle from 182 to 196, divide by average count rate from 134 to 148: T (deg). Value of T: 1.27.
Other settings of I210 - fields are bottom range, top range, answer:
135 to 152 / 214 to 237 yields 1.30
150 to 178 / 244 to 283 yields 1.21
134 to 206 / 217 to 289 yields 1.17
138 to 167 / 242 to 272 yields 1.27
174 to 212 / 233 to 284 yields 1.07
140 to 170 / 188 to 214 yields 1.21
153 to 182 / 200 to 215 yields 1.19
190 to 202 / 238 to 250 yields 1.04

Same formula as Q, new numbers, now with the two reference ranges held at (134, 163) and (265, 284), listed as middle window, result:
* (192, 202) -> -0.10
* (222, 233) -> -0.03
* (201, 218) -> -0.13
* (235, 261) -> -0.02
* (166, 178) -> -0.04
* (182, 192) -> -0.08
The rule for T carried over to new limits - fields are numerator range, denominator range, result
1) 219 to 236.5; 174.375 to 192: 1.07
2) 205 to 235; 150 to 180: 1.17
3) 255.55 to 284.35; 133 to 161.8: 1.32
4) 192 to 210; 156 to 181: 1.15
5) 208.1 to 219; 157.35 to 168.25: 1.25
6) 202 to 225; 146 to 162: 1.22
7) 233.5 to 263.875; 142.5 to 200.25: 1.15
